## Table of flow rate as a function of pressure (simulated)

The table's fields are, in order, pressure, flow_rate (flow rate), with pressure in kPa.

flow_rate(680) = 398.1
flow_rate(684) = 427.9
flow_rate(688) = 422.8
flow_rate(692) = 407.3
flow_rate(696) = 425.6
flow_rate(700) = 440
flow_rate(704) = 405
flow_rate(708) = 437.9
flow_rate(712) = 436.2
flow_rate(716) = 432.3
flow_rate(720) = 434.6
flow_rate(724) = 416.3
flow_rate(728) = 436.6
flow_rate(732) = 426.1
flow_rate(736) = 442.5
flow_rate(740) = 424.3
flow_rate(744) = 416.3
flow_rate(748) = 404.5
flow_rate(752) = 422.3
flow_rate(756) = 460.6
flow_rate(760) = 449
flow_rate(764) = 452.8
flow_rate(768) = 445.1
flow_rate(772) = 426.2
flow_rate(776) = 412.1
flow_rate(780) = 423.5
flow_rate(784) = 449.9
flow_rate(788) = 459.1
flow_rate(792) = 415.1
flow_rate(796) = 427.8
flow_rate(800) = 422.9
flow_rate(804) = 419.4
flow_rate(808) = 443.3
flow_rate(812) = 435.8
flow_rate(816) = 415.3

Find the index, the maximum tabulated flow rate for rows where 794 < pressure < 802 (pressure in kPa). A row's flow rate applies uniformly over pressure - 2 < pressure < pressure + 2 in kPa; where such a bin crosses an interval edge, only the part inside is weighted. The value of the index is 427.8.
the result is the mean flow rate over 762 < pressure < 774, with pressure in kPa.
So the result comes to 441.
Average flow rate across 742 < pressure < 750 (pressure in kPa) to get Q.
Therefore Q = 410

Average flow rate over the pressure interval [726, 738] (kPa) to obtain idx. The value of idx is 435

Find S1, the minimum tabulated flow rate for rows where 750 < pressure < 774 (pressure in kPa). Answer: 422.3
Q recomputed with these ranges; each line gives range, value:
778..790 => 444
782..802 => 435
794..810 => 428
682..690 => 425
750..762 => 444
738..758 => 426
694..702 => 433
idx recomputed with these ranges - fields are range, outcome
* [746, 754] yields 413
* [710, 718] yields 434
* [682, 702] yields 425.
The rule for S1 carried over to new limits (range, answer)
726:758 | 404.5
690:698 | 407.3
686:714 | 405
